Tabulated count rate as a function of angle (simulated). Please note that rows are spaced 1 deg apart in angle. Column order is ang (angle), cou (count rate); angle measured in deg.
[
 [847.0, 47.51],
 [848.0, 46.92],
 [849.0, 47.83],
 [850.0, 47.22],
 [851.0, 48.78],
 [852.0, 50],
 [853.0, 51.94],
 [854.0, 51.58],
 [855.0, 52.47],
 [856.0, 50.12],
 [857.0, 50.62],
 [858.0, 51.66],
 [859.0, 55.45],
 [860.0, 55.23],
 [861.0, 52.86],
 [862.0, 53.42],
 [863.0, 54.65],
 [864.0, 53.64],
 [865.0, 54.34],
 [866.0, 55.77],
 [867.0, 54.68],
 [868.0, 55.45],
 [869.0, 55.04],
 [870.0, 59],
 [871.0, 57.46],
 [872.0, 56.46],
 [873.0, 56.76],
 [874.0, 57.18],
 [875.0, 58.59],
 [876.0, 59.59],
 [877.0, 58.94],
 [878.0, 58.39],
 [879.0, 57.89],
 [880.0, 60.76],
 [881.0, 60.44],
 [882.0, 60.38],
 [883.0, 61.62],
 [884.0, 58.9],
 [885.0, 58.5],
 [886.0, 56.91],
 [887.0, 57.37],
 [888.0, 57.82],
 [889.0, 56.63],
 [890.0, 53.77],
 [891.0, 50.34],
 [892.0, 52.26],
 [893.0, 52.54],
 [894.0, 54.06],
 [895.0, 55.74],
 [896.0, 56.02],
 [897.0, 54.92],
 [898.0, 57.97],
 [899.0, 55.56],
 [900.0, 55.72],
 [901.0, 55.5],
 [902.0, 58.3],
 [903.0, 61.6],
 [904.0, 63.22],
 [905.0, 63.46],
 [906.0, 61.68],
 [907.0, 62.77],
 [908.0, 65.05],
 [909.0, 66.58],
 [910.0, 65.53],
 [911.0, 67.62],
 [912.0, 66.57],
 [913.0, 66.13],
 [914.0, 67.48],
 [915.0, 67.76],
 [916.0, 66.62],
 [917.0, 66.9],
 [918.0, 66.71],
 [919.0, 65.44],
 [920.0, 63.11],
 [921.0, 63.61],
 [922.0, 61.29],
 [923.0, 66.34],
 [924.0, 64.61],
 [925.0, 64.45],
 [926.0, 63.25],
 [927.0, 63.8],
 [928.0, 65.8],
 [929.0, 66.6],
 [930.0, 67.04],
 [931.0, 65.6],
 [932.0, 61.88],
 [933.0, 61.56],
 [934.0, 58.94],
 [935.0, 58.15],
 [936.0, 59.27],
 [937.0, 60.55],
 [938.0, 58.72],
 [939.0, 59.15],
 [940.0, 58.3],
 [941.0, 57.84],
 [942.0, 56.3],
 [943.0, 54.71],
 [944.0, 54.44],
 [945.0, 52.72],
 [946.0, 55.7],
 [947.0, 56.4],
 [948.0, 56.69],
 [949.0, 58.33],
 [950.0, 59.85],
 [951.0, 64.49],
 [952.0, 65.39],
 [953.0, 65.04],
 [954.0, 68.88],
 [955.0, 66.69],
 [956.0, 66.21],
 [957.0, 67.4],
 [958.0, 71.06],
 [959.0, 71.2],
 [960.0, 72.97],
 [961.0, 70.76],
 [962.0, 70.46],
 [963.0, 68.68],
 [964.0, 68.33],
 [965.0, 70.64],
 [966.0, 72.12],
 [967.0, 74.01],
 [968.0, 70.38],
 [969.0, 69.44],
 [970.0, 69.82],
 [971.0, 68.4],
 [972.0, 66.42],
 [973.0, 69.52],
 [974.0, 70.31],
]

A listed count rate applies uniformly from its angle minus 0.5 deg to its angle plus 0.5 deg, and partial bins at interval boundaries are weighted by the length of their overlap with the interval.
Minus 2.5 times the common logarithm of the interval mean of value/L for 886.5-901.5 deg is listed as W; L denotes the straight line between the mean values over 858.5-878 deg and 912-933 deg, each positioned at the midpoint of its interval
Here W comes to 0.10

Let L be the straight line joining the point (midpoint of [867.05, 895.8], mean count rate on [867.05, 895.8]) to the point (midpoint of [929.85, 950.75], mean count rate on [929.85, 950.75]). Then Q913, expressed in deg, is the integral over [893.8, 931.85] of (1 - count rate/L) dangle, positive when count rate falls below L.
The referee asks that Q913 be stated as -3.3 deg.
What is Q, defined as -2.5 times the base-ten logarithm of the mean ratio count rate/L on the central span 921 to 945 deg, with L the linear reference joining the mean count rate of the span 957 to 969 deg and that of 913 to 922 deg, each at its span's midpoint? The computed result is 0.11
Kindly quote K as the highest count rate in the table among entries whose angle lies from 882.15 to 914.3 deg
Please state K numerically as 67.62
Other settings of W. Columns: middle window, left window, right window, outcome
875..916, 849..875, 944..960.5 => -0.043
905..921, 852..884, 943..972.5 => -0.082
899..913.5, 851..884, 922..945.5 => -0.069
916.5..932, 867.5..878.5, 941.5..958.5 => -0.085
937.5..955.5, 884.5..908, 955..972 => 0.126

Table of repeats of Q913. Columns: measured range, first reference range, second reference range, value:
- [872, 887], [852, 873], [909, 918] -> -0.1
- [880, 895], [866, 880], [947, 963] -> 0.6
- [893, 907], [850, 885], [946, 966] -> 0.4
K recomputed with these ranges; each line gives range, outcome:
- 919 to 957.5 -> 68.88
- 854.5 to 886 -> 61.62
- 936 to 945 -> 60.55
